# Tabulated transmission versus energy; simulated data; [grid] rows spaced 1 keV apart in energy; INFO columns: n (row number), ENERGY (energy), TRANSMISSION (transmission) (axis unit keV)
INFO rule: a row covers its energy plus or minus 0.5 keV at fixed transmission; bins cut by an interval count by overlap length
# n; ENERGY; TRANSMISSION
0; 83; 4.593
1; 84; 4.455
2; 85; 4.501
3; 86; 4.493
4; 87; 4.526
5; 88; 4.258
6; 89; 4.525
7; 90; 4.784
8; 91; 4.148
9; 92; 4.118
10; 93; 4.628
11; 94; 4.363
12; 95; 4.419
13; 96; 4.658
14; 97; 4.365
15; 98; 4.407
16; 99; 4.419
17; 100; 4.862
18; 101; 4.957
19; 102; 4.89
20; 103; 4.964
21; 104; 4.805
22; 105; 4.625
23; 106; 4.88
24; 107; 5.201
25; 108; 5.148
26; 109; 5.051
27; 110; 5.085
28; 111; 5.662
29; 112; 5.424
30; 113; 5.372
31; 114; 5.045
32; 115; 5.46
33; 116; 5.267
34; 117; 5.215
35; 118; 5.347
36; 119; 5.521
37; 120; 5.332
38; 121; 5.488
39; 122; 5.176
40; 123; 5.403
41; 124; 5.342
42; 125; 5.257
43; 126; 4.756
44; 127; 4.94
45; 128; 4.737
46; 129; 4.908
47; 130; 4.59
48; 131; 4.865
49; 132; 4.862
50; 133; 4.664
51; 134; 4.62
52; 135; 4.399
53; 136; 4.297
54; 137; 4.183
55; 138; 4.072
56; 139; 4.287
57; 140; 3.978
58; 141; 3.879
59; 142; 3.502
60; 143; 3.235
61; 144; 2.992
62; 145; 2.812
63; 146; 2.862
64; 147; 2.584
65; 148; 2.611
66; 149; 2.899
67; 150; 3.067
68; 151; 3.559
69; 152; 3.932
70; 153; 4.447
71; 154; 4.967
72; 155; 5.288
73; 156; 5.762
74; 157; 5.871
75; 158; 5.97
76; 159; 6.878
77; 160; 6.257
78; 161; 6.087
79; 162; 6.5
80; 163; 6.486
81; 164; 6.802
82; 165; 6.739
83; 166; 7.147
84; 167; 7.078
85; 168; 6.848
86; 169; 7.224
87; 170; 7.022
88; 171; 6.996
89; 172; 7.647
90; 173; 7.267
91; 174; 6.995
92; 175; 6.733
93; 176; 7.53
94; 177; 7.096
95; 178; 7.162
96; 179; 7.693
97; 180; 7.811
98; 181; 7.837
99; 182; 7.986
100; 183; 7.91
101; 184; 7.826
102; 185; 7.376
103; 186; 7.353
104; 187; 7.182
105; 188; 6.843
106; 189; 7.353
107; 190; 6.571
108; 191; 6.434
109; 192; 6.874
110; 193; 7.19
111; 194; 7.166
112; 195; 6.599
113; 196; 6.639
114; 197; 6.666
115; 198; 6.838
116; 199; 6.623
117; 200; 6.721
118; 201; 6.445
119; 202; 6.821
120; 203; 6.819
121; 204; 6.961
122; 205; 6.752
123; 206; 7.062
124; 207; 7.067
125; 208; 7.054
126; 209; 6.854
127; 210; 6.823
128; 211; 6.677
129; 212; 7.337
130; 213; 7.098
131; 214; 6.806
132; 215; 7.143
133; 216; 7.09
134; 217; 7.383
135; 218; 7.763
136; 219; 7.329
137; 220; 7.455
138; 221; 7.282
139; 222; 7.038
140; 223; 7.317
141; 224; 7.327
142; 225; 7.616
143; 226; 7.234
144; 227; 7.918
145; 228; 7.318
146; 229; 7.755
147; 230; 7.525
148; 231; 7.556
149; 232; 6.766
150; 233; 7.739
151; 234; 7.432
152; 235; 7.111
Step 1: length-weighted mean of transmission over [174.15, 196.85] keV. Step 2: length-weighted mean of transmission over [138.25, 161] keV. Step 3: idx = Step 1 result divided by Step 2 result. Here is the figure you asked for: 1.7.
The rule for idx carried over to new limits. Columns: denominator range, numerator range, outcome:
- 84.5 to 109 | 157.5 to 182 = 1.51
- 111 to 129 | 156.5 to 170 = 1.26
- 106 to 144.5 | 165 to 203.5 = 1.48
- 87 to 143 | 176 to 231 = 1.50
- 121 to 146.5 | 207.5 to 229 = 1.66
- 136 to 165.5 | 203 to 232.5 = 1.58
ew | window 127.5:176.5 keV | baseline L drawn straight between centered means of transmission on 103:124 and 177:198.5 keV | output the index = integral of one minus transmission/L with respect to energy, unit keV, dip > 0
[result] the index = 8.9 keV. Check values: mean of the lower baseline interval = 5.22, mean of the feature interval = 5.16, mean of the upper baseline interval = 7.2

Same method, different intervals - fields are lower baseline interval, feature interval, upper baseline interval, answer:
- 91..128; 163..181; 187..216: -2.57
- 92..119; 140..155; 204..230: 6.05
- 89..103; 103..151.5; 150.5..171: 6.34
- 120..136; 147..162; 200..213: 2.16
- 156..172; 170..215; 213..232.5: -0.61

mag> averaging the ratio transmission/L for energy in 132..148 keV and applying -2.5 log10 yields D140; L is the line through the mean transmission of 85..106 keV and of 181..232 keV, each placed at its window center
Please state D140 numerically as 0.429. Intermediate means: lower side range 4.57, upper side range 7.14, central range 3.76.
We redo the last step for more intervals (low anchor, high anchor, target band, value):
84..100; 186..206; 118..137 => 0.07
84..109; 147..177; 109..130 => -0.03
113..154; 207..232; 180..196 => -0.17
